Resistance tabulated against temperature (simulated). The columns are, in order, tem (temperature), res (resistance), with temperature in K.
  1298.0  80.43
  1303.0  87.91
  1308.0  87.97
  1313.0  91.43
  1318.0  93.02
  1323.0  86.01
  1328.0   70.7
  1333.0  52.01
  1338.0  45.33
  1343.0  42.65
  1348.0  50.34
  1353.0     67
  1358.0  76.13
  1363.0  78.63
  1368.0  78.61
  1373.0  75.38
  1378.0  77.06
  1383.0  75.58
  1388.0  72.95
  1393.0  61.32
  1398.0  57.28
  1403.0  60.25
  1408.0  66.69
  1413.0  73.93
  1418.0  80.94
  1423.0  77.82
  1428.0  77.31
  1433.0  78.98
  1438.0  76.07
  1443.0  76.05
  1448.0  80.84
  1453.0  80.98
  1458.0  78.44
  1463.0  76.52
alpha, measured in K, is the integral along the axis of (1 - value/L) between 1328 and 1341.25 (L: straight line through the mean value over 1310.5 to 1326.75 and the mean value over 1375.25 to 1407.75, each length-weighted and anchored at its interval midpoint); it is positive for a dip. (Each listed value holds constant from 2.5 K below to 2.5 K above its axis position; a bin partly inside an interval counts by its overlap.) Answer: 5.0 K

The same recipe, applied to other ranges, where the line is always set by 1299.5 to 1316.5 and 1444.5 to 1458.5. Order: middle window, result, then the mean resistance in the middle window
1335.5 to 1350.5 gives 7.02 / 46.1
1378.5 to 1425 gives 7.38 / 69.9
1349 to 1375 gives 3.58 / 73.7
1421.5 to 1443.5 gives 1.05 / 77.3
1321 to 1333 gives 2.07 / 72.5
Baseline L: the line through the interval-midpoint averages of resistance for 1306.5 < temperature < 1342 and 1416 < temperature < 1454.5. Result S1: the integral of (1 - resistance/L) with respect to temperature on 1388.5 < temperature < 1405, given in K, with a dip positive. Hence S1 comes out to 3.3 K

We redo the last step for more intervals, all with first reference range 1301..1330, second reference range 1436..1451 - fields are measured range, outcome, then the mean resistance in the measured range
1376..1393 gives 1.8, 73.1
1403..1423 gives 1.8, 72.6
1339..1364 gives 6.8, 61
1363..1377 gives 0.9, 77.3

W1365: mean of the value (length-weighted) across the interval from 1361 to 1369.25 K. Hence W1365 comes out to 78.6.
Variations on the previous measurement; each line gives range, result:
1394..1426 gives 69.2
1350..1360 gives 70.3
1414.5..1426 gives 78.8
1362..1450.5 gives 73.6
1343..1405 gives 68.2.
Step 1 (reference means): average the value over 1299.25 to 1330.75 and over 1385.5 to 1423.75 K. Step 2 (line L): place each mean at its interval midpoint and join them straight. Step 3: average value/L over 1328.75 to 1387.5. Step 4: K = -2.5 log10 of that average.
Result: 0.17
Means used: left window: 85.7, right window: 68.5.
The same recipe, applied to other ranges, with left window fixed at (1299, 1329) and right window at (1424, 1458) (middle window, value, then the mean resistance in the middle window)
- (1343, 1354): 0.487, 53.9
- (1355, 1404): 0.153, 71.6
